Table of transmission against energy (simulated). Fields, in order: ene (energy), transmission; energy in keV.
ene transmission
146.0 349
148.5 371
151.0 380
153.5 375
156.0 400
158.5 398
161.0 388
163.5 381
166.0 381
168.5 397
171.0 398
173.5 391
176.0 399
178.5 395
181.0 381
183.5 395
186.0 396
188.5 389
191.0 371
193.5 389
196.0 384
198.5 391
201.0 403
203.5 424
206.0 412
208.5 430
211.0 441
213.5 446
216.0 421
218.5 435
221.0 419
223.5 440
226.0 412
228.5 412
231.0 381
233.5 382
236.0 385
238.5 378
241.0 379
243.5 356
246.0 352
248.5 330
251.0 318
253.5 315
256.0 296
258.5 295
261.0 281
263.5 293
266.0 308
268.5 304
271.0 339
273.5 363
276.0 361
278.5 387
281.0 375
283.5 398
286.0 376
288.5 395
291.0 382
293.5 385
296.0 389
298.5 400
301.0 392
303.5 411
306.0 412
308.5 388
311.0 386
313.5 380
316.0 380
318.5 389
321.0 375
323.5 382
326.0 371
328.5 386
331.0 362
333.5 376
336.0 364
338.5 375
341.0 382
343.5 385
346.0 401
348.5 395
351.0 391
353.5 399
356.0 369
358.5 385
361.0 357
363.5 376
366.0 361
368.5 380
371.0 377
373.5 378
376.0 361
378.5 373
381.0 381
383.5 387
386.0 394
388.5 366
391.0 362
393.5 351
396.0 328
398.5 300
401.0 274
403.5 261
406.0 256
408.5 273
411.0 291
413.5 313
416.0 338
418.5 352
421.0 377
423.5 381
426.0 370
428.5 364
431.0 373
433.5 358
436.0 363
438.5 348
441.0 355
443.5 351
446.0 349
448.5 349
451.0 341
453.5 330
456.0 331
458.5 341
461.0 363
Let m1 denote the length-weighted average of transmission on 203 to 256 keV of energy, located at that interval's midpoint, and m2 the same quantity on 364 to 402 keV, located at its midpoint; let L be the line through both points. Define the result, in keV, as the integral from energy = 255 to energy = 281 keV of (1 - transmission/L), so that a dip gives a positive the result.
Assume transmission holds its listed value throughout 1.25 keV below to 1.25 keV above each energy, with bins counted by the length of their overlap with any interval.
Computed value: 3.9 keV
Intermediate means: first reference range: 391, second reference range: 359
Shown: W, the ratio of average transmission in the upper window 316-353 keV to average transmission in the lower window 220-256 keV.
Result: 1.02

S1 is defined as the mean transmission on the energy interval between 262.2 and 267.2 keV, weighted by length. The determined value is 300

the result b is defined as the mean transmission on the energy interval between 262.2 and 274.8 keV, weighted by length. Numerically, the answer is 321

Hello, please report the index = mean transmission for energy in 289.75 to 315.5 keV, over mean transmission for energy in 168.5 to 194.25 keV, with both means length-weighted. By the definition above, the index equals 1.00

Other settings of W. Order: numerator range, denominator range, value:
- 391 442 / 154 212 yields 0.84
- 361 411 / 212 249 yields 0.86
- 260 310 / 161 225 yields 0.91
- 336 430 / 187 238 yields 0.87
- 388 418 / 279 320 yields 0.79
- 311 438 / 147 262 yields 0.94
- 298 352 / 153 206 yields 0.98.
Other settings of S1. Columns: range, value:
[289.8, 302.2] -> 390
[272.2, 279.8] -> 370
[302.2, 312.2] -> 399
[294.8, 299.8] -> 395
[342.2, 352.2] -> 393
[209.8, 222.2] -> 432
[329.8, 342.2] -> 372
